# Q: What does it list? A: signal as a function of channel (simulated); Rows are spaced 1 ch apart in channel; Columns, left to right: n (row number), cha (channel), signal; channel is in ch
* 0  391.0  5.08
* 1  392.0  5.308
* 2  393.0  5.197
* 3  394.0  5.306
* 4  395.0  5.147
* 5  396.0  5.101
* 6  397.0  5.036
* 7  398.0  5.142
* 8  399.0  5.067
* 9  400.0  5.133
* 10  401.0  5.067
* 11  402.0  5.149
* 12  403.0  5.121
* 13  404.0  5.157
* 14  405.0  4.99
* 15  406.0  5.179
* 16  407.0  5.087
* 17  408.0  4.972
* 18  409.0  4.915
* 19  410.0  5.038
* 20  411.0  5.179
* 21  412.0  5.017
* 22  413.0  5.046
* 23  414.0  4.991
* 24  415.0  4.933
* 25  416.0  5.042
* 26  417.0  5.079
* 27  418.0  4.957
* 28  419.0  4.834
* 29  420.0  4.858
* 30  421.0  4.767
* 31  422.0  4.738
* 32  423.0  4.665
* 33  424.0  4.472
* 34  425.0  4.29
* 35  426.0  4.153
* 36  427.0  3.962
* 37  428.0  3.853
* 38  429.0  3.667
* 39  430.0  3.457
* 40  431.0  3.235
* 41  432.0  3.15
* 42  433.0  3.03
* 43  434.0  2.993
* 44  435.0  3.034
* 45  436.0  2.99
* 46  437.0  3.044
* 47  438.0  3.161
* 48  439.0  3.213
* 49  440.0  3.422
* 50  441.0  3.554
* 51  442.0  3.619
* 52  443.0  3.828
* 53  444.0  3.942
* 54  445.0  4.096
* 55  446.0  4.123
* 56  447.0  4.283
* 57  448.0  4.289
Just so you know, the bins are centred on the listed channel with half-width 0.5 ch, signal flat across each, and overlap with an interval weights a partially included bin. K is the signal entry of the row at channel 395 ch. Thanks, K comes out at 5.147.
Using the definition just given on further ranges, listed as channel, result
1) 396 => 5.101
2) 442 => 3.619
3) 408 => 4.972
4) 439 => 3.213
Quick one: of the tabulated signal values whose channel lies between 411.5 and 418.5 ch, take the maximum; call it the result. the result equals 5.079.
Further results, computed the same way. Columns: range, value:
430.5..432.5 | 3.235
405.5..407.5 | 5.179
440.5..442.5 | 3.619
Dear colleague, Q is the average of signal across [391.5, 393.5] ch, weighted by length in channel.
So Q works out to 5.25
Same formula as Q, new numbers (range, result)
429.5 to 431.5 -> 3.35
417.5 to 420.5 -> 4.88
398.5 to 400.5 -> 5.1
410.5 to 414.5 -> 5.06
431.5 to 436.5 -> 3.04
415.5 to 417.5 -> 5.06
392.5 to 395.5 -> 5.22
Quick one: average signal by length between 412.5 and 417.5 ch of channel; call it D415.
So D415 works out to 5.02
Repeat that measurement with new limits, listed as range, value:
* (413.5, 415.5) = 4.96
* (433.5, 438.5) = 3.04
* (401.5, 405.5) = 5.1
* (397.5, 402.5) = 5.11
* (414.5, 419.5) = 4.97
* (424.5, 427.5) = 4.13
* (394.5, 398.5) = 5.11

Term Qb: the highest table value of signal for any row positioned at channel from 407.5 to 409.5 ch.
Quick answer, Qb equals 4.972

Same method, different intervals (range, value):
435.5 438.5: 3.161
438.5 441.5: 3.554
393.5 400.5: 5.306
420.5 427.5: 4.767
